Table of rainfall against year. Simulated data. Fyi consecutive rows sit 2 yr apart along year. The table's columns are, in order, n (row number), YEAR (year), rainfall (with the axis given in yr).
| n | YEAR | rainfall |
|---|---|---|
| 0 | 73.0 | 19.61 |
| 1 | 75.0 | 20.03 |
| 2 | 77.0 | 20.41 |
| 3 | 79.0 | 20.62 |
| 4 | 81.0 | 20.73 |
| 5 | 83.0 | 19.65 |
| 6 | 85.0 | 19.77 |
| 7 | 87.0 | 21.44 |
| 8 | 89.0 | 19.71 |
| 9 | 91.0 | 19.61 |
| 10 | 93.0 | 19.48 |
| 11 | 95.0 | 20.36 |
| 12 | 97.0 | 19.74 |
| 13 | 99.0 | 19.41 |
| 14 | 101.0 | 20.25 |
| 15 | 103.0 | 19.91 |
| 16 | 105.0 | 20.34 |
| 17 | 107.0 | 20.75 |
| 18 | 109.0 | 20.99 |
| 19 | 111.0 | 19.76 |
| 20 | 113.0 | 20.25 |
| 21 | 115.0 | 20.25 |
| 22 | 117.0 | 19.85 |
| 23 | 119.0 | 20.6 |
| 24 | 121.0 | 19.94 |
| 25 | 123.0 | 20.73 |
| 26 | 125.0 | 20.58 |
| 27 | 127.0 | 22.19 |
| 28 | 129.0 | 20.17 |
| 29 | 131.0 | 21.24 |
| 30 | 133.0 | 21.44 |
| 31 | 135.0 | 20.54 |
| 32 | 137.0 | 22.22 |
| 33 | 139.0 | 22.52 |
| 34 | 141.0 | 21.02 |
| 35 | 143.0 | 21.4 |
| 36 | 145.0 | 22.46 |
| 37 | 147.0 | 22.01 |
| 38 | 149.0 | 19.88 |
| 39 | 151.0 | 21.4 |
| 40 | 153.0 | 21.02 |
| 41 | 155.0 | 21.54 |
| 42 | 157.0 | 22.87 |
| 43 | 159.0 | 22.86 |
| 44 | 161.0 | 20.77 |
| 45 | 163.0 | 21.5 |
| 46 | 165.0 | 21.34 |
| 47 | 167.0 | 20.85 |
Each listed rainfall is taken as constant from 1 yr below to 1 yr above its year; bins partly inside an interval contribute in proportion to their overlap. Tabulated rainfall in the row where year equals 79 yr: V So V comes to 20.62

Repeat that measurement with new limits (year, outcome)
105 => 20.34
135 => 20.54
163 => 21.5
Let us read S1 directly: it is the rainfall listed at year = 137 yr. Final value 22.22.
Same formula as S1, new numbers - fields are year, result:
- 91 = 19.61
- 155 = 21.54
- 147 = 22.01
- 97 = 19.74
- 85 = 19.77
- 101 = 20.25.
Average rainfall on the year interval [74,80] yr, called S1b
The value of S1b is 20.4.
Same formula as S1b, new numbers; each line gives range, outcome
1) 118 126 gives 20.5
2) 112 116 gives 20.2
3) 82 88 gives 20.3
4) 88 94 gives 19.6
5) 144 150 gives 21.4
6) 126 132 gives 21.2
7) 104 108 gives 20.5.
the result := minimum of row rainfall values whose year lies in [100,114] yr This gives 19.76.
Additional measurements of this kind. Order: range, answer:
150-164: 20.77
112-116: 20.25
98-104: 19.41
